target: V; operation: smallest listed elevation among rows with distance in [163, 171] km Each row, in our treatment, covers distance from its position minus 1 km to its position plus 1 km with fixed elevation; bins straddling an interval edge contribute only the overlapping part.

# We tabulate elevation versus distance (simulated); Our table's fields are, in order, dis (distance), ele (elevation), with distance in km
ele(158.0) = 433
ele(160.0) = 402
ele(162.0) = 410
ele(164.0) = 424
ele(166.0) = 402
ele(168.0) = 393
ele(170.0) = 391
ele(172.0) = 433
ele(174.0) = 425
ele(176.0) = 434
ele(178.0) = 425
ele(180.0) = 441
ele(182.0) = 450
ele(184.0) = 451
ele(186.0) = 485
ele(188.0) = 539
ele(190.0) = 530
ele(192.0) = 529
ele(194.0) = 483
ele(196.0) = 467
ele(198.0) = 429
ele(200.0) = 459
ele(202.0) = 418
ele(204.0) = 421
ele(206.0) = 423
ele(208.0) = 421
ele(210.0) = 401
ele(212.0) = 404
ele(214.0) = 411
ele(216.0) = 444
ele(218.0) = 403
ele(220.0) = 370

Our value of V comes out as 391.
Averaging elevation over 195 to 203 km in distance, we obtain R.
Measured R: 443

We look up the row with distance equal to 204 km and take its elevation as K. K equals 421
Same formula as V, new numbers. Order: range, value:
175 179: 425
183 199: 429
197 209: 418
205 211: 401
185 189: 485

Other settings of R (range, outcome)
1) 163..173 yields 409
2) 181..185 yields 450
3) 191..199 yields 477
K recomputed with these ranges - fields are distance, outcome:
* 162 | 410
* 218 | 403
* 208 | 421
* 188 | 539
